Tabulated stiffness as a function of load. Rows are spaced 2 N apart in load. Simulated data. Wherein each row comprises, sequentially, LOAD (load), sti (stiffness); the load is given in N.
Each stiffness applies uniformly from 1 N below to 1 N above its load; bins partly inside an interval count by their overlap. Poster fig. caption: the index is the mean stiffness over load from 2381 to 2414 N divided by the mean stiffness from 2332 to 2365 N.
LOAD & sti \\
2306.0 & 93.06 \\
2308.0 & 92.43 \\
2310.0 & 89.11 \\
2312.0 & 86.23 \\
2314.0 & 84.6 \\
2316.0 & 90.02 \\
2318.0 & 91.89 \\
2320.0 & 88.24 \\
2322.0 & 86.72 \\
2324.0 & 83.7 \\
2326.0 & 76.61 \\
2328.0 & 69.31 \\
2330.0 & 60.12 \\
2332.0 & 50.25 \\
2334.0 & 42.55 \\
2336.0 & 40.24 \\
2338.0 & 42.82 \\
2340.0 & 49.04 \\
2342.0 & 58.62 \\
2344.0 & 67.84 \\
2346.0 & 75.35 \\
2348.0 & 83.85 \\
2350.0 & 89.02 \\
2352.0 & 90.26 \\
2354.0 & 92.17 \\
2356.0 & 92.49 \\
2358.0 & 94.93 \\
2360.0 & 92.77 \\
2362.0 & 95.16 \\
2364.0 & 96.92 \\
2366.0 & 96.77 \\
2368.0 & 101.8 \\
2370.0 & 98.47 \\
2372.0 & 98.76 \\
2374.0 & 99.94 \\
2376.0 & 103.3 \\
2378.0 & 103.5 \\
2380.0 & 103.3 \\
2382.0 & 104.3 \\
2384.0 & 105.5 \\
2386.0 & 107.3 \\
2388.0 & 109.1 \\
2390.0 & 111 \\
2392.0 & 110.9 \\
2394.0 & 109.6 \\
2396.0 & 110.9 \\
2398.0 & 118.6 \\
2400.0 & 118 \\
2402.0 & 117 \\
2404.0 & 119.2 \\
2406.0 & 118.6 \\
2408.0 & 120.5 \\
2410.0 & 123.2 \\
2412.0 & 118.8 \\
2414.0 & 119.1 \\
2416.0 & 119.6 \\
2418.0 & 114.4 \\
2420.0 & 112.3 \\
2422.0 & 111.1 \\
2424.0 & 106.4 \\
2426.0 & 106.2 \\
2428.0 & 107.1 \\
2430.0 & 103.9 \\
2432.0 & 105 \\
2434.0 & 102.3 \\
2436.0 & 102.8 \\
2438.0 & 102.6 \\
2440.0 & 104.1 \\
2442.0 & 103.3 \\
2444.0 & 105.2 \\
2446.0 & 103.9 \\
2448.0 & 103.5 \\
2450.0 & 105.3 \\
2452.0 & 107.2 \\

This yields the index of 1.53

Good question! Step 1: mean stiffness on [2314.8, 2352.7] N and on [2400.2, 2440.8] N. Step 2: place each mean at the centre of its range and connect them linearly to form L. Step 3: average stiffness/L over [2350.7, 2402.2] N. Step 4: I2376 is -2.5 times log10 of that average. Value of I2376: -0.14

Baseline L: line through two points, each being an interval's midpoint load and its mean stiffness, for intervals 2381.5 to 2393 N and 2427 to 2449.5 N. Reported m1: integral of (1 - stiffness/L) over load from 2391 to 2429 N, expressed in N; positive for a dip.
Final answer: -3.0 N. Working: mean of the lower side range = 108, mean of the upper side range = 104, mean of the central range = 115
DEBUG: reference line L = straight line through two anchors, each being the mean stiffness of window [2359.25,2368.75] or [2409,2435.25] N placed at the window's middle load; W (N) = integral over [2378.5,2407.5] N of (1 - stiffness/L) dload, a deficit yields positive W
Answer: -2.1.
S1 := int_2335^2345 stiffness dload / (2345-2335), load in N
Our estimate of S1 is 51.7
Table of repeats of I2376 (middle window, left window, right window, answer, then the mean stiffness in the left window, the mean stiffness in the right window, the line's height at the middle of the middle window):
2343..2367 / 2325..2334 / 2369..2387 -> -0.071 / 61.7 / 103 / 83.3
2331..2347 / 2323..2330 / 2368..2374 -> 0.462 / 74.2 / 99.4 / 81.3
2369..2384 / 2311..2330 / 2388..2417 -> 0.041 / 82.9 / 117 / 106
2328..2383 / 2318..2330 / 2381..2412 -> 0.168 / 80.1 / 114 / 94.7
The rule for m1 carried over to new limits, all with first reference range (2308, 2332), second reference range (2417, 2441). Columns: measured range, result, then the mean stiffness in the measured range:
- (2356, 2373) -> -0.9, 96.7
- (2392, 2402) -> -1.5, 114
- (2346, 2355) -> 0.1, 87.3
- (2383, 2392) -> -1.1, 109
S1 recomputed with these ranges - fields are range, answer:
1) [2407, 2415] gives 120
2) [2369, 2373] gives 98.6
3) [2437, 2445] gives 104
